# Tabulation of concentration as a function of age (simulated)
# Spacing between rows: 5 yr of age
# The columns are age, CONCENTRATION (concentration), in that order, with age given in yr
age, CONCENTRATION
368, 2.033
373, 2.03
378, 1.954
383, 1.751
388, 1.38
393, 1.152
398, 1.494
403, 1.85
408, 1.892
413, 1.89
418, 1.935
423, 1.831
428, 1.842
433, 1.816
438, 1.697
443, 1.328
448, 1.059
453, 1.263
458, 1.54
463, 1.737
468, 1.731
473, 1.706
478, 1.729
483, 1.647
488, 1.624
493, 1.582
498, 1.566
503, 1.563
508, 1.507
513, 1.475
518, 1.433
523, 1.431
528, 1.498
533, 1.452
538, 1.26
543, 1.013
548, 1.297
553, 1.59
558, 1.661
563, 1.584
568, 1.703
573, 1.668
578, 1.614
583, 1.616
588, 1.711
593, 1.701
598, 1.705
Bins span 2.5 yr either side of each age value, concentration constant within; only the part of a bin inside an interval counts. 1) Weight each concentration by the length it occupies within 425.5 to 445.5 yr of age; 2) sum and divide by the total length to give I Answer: 1.67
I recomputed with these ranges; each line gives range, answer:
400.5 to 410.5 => 1.87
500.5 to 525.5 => 1.48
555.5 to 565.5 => 1.62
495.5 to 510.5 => 1.55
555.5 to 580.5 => 1.65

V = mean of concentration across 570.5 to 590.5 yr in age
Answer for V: 1.65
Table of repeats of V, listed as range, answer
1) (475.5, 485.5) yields 1.69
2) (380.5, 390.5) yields 1.57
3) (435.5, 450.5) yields 1.36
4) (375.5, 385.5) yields 1.85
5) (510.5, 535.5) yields 1.46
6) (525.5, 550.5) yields 1.3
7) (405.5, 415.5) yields 1.89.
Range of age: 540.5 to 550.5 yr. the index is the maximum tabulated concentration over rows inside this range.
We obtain 1.297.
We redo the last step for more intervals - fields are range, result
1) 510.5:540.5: 1.498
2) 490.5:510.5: 1.582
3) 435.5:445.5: 1.697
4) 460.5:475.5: 1.737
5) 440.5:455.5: 1.328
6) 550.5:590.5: 1.711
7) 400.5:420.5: 1.935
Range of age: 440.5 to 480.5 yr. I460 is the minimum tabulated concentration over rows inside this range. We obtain 1.059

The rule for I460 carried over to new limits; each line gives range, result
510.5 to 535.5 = 1.431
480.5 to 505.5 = 1.563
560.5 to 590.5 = 1.584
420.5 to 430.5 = 1.831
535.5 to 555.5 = 1.013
